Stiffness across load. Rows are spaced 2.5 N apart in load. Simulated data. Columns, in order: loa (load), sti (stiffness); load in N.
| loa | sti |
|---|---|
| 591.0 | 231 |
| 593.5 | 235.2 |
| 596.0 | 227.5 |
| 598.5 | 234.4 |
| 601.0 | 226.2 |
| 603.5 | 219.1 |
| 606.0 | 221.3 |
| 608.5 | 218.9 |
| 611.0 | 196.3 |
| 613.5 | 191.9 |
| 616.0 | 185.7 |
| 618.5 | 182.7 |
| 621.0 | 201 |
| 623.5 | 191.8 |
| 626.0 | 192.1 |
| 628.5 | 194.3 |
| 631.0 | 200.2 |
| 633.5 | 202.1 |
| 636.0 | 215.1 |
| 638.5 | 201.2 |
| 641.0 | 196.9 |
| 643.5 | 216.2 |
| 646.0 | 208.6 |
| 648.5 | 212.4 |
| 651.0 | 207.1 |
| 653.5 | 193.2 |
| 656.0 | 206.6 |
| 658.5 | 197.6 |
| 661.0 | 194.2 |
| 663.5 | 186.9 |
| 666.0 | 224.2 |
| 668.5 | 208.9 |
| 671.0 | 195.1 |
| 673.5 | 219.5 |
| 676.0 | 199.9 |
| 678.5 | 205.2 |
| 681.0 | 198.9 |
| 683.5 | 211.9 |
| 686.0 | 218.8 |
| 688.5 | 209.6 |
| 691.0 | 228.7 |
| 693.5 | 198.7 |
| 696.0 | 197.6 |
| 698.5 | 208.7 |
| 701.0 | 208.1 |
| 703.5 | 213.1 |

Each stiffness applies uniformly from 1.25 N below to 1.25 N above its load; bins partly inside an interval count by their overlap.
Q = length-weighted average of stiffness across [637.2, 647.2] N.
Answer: 206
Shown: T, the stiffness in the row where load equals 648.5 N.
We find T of 212.4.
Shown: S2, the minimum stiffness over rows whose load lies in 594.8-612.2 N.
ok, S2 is 196.3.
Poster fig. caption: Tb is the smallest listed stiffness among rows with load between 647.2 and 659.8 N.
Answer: 193.2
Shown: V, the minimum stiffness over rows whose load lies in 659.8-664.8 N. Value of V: 186.9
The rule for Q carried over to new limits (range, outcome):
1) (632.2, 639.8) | 206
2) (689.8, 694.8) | 213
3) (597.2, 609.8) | 224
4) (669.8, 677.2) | 205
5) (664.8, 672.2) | 209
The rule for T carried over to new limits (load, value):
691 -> 228.7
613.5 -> 191.9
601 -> 226.2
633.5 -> 202.1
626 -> 192.1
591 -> 231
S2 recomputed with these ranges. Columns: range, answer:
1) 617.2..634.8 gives 182.7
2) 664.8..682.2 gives 195.1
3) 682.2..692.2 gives 209.6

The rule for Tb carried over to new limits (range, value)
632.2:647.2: 196.9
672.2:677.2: 199.9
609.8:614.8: 191.9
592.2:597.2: 227.5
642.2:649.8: 208.6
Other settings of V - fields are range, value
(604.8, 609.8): 218.9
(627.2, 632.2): 194.3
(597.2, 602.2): 226.2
